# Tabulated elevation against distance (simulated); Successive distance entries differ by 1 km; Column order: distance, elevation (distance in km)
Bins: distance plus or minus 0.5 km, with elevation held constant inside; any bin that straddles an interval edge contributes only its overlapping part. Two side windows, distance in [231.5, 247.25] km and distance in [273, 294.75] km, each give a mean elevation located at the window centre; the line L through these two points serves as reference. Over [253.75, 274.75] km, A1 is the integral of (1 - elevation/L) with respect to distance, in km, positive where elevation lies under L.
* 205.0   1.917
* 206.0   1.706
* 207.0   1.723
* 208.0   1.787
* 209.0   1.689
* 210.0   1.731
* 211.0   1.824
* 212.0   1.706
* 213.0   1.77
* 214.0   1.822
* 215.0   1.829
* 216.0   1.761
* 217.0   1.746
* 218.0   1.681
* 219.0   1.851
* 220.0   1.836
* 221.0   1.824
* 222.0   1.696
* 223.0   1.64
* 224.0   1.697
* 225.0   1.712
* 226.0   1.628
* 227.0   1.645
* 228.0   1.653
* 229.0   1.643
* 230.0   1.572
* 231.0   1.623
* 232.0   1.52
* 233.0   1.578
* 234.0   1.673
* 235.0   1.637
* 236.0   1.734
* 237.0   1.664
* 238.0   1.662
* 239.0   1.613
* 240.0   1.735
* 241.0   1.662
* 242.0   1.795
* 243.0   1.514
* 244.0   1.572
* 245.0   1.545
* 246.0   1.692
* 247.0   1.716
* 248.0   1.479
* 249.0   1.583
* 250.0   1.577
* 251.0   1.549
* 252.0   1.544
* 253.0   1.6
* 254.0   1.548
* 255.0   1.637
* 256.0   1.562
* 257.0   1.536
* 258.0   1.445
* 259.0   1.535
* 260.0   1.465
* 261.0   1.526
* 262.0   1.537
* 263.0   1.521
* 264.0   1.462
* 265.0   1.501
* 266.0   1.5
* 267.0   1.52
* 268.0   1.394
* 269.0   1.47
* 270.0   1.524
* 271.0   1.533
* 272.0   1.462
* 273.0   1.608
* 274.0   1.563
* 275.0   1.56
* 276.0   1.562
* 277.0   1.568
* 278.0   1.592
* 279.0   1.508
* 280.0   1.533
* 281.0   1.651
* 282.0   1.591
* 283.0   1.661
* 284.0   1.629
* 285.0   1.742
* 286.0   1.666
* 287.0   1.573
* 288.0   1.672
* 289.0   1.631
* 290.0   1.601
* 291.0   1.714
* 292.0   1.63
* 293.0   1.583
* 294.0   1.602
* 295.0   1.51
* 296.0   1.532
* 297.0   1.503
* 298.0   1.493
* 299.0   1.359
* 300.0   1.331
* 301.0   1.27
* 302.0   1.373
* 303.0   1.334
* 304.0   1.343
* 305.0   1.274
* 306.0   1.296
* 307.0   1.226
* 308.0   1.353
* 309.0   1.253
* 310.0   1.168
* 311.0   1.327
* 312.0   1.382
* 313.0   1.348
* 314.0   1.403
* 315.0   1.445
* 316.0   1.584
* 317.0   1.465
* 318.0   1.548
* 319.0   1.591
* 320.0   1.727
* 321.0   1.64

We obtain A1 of 1.39 km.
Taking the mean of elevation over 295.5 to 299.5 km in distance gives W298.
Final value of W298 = 1.47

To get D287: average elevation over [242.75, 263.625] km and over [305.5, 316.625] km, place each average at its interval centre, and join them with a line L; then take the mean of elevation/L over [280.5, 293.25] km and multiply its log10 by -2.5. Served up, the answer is -0.15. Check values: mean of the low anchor 1.56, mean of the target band 1.64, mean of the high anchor 1.35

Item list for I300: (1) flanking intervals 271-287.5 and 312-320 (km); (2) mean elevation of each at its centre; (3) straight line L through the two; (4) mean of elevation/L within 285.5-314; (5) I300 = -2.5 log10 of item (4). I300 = 0.07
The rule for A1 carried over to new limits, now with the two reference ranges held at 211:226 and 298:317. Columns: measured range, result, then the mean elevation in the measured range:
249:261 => 0.3 km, 1.55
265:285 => -0.8 km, 1.55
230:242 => 0.2 km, 1.65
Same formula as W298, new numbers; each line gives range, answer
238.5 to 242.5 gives 1.7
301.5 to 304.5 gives 1.35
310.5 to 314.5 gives 1.36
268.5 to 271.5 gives 1.51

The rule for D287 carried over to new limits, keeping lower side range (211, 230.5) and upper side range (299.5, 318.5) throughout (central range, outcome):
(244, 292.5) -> -0.032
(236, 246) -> -0.005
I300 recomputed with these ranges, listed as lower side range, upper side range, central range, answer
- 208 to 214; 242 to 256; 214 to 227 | -0.02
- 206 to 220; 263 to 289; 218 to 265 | 0.04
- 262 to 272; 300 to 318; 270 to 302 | -0.10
